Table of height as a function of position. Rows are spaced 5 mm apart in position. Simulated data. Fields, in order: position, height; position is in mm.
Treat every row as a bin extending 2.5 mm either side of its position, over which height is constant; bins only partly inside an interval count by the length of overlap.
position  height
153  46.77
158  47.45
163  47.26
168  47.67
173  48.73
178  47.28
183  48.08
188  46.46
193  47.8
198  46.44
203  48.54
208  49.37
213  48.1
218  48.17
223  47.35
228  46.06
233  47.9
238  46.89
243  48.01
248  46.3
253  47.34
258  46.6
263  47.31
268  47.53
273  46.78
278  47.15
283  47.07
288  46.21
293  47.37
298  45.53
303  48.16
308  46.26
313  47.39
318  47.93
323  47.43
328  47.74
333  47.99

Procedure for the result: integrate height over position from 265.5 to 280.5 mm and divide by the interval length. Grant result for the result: 47.2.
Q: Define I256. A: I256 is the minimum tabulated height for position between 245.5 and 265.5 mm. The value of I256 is 46.3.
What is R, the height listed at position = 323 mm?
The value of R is 47.43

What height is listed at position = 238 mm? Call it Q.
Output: 46.89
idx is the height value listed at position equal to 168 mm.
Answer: 47.67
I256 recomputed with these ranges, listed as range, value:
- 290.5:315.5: 45.53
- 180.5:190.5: 46.46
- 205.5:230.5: 46.06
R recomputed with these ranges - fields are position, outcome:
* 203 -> 48.54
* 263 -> 47.31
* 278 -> 47.15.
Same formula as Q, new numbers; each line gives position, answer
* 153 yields 46.77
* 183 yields 48.08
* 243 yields 48.01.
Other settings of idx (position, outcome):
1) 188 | 46.46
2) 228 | 46.06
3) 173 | 48.73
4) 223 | 47.35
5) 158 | 47.45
